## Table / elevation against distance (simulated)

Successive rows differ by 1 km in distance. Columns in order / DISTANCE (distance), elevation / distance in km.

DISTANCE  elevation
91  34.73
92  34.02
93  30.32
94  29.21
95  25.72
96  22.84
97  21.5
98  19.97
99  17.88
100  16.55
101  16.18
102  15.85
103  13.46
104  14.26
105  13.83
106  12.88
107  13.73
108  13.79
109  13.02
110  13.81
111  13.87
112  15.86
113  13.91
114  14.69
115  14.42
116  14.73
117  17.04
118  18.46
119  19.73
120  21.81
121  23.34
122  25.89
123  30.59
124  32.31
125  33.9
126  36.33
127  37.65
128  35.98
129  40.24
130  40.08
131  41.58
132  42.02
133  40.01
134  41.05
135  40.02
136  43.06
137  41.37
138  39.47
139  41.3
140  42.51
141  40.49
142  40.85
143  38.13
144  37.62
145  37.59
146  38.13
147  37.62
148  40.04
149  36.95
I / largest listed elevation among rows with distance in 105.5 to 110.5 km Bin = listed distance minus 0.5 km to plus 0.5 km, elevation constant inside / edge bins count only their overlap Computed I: 13.81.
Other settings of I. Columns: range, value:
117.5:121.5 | 23.34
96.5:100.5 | 21.5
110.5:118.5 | 18.46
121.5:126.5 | 36.33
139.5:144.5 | 42.51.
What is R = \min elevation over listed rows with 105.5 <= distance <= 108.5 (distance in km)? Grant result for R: 12.88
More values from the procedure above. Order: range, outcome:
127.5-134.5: 35.98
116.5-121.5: 17.04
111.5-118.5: 13.91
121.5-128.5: 25.89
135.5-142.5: 39.47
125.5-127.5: 36.33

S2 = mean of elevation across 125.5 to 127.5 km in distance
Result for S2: 37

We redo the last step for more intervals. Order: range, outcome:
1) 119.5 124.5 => 26.8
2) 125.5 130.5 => 38.1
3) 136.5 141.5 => 41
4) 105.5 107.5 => 13.3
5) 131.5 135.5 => 40.8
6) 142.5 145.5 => 37.8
